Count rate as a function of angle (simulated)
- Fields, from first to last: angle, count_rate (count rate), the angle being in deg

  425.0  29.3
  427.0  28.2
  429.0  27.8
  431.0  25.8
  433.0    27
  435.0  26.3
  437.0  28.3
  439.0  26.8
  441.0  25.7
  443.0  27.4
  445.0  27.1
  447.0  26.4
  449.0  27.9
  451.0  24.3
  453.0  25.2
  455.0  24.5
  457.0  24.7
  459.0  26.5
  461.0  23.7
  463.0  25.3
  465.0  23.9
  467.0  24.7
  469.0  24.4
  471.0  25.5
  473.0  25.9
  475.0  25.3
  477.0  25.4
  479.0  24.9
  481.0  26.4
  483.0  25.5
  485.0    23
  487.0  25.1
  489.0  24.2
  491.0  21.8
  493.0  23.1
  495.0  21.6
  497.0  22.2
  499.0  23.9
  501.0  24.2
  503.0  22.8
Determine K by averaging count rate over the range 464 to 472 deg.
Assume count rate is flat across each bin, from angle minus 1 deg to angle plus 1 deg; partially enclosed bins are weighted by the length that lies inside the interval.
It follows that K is 24.6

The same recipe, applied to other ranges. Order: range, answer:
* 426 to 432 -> 27.3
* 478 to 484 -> 25.6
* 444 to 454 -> 26.2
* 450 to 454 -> 24.8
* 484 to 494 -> 23.4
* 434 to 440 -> 27.1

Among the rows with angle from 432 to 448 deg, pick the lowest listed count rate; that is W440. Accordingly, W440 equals 25.7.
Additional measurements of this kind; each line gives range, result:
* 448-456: 24.3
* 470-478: 25.3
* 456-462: 23.7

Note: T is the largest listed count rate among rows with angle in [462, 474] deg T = 25.9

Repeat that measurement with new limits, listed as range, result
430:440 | 28.3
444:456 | 27.9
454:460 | 26.5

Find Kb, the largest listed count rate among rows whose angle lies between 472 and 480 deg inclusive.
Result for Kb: 25.9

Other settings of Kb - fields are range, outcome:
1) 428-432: 27.8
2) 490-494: 23.1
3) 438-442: 26.8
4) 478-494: 26.4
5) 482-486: 25.5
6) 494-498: 22.2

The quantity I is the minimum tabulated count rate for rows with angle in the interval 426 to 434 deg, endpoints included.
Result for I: 25.8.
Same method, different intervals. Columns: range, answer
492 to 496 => 21.6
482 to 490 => 23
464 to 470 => 23.9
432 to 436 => 26.3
